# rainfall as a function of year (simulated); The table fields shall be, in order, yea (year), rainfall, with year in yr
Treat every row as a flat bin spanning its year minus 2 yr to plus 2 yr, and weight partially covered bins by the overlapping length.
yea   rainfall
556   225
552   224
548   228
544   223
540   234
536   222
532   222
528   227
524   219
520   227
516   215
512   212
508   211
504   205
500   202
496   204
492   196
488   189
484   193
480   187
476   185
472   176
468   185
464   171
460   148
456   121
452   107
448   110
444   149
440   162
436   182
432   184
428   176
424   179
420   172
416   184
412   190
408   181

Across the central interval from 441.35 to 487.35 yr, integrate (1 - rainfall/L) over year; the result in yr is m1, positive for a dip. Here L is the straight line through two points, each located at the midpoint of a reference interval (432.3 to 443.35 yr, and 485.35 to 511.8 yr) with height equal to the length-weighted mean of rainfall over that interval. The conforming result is 6.7 yr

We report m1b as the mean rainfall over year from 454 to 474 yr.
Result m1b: 160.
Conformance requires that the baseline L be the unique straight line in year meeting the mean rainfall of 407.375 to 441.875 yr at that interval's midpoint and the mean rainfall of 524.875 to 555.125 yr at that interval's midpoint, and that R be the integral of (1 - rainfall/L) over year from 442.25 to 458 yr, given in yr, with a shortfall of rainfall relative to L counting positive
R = 5.6 yr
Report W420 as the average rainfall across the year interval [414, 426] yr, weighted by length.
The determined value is 178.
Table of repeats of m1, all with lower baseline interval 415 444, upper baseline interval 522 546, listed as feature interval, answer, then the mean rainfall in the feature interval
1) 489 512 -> 0.5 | 204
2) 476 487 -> 0.6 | 189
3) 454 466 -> 2.7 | 147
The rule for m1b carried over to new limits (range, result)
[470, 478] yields 180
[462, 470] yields 178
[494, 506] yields 204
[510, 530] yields 220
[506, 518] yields 213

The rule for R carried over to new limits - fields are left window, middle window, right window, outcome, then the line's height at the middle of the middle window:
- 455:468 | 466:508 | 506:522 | -2.05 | 185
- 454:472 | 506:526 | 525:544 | -0.83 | 208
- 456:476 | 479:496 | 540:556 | -1.00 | 182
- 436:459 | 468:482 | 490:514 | -1.06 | 170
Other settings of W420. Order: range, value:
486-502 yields 198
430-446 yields 169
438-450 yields 140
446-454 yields 108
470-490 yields 186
